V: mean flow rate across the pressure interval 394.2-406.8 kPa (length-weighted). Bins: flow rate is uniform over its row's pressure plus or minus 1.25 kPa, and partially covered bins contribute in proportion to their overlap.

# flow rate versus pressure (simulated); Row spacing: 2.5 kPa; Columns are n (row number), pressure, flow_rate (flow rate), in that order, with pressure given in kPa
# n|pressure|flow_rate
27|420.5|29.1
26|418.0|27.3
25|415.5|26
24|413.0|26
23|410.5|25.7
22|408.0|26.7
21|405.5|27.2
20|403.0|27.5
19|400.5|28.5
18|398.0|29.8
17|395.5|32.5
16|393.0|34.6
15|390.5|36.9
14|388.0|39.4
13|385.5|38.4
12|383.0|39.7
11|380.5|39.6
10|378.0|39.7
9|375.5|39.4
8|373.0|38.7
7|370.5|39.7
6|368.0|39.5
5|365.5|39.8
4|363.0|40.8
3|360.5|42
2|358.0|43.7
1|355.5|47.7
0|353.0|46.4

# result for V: 29.1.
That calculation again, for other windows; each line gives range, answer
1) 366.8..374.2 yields 39.3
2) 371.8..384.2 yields 39.4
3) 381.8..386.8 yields 39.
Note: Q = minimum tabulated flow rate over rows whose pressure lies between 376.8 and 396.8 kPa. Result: 32.5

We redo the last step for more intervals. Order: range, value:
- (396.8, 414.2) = 25.7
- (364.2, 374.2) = 38.7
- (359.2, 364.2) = 40.8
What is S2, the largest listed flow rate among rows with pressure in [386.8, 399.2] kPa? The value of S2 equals 39.4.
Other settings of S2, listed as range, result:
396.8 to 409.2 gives 29.8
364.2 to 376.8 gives 39.8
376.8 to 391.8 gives 39.7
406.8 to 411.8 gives 26.7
